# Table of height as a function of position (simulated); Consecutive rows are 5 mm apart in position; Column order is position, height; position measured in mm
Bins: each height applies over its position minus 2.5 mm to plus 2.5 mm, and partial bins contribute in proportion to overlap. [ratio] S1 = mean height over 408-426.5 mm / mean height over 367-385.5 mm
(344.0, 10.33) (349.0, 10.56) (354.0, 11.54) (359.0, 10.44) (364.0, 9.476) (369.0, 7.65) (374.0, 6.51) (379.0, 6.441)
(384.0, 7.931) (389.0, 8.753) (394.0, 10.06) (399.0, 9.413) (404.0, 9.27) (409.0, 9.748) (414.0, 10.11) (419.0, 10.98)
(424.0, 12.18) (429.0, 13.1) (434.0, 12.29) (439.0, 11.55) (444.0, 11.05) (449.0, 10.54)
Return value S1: 1.53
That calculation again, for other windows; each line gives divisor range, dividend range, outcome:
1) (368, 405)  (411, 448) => 1.40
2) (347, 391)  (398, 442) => 1.25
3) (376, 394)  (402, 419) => 1.24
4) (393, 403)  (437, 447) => 1.17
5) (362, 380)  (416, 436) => 1.60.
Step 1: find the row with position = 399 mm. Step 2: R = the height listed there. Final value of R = 9.413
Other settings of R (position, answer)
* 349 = 10.56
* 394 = 10.06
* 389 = 8.753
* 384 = 7.931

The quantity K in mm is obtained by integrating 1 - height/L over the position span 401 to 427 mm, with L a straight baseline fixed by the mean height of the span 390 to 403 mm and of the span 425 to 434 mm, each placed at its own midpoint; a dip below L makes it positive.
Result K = 1.8 mm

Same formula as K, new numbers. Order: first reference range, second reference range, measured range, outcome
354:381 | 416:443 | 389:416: 2.0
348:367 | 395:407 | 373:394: 4.3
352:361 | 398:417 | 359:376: 3.9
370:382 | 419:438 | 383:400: -1.6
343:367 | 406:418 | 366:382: 5.1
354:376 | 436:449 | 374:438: 1.7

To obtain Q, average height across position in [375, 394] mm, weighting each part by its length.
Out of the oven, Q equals 7.92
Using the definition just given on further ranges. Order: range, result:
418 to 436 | 12.2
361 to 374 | 8.24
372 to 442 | 9.91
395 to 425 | 10.2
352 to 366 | 10.5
